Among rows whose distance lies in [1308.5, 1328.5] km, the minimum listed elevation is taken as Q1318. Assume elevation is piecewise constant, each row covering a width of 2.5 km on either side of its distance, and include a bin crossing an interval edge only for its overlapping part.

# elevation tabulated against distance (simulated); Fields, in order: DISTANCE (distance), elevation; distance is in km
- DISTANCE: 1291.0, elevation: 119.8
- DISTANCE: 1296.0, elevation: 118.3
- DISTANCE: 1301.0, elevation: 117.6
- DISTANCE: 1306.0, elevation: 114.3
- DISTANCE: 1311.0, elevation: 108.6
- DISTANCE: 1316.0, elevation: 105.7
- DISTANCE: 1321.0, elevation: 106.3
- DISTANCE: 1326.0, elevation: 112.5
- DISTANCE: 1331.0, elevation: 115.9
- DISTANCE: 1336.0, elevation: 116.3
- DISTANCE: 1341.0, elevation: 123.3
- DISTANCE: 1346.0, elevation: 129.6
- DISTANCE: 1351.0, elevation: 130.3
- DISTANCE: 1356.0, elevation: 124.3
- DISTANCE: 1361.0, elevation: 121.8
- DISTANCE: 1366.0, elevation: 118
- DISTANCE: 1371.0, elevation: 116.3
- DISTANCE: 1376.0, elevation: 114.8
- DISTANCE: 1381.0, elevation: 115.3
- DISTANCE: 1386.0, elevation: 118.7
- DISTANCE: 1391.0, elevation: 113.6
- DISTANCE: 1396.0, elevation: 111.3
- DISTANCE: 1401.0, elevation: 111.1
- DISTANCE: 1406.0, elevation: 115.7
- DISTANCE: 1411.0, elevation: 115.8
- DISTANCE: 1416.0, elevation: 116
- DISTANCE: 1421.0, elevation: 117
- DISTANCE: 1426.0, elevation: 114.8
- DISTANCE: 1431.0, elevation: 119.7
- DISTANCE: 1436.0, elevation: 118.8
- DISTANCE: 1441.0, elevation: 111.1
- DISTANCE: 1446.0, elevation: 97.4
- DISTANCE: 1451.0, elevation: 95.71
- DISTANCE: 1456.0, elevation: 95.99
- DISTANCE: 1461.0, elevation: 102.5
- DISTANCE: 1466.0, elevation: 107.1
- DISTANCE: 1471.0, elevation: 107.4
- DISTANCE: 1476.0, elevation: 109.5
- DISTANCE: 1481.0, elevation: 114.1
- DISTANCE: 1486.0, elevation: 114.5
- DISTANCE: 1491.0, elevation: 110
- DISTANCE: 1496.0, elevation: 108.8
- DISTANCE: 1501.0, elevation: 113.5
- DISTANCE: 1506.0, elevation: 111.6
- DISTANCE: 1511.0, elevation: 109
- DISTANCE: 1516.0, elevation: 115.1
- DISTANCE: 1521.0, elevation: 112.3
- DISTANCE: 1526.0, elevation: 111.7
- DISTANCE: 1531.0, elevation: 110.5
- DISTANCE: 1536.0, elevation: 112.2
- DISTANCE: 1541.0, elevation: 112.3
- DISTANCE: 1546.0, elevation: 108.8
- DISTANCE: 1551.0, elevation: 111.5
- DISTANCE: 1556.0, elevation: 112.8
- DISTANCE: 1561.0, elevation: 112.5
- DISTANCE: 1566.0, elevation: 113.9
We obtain 105.7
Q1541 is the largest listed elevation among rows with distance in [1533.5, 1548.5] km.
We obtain 112.3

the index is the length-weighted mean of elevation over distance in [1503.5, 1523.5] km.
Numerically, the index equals 112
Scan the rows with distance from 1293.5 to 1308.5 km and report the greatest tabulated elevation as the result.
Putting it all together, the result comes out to 118.3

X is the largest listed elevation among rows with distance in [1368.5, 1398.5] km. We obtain 118.7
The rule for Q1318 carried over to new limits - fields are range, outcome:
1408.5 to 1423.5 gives 115.8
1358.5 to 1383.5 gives 114.8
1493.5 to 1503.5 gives 108.8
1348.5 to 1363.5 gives 121.8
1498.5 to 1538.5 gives 109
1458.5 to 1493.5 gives 102.5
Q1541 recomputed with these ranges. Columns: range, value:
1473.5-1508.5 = 114.5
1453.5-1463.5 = 102.5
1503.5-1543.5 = 115.1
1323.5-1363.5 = 130.3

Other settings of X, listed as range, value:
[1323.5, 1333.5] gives 115.9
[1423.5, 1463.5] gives 119.7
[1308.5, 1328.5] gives 112.5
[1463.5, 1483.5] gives 114.1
